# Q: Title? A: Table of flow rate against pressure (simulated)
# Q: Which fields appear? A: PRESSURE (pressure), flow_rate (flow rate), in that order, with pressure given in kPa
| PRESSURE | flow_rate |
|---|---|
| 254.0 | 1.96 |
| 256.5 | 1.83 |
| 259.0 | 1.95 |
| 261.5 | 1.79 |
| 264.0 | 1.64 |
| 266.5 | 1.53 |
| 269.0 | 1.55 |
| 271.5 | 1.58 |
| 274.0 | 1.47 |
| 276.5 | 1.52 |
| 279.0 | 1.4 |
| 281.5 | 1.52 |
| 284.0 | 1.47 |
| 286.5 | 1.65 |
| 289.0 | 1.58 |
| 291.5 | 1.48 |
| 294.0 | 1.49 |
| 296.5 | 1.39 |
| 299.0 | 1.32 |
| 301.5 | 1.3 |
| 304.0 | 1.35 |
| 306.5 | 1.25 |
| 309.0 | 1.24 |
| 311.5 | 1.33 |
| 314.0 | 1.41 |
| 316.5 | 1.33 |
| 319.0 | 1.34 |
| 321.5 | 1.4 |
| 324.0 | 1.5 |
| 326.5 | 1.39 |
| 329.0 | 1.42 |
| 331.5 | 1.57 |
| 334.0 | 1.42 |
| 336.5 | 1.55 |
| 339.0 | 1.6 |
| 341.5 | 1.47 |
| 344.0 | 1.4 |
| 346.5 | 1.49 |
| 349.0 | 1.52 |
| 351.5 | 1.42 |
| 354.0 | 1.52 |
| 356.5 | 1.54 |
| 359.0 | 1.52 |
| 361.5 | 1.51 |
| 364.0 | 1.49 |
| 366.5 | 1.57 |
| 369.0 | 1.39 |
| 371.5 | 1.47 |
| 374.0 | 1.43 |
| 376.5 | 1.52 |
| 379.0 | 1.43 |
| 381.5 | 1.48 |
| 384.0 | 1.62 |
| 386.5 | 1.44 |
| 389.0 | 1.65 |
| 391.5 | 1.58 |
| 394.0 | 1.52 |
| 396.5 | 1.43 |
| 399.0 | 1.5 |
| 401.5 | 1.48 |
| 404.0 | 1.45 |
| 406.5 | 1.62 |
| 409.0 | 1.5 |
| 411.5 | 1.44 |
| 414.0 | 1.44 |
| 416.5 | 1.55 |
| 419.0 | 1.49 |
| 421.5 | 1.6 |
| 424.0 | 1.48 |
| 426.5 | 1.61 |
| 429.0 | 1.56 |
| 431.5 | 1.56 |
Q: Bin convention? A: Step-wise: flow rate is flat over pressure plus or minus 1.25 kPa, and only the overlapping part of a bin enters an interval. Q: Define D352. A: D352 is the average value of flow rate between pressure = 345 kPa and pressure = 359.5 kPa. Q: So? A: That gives 1.5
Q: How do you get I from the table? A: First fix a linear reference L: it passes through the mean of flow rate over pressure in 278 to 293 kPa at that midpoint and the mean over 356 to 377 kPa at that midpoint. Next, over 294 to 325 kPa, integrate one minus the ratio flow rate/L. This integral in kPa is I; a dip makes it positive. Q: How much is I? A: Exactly 3.3 kPa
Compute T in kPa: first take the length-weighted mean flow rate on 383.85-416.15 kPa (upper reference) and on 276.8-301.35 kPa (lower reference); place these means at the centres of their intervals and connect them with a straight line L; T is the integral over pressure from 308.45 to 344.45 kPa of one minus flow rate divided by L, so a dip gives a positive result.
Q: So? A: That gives 1.4 kPa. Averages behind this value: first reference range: 1.47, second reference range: 1.51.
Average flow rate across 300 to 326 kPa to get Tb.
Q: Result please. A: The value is 1.35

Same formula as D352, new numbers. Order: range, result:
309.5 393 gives 1.47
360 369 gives 1.5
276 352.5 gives 1.44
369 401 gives 1.5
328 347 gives 1.49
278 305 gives 1.45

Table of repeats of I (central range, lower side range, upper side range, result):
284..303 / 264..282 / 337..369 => 0.7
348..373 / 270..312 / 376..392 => 0.2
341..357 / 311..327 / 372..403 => -0.4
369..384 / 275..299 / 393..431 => 0.3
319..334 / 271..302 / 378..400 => 0.5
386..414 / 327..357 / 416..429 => 0.4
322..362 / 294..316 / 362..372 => -1.8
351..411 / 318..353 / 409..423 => -0.7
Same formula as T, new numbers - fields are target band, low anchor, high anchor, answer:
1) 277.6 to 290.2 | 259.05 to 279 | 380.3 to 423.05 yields 0.5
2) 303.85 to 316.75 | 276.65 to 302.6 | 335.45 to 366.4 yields 1.4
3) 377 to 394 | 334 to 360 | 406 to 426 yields -0.3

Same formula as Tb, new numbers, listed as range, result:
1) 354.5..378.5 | 1.49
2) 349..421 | 1.5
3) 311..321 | 1.36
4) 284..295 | 1.54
